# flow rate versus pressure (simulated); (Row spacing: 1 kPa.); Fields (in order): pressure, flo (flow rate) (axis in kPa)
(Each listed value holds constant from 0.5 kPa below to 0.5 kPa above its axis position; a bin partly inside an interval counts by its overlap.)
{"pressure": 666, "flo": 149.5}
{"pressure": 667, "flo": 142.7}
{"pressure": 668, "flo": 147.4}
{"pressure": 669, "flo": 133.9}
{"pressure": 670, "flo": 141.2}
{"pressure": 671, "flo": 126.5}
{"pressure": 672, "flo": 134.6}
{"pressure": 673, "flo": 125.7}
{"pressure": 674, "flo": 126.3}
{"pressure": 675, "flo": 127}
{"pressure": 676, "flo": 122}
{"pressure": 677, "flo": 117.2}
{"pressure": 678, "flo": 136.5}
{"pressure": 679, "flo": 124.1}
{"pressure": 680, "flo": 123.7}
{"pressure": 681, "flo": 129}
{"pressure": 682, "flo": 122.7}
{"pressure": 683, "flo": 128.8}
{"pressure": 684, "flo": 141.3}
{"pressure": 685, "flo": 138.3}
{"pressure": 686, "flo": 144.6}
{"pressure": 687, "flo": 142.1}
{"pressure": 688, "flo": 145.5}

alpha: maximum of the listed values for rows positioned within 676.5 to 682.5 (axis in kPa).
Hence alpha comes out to 136.5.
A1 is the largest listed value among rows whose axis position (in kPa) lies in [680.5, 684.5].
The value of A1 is 141.3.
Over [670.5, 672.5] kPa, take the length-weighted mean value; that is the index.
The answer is 131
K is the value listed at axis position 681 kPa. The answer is 129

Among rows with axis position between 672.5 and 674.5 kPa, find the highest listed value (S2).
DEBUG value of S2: 126.3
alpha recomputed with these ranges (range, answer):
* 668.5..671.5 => 141.2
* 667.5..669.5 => 147.4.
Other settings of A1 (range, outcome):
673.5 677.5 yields 127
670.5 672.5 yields 134.6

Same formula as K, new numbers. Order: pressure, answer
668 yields 147.4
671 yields 126.5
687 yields 142.1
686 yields 144.6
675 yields 127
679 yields 124.1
